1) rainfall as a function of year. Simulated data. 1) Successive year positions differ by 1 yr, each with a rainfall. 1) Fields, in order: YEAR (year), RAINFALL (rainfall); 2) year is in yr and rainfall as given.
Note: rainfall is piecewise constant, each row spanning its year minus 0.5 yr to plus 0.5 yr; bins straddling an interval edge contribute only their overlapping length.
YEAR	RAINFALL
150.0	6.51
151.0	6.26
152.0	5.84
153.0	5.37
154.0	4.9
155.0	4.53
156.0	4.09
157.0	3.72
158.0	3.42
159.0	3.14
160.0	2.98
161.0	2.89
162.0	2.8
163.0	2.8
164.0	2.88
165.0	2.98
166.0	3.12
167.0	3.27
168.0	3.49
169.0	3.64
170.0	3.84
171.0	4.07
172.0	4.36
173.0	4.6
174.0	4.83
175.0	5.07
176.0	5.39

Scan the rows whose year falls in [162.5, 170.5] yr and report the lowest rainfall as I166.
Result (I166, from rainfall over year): 2.8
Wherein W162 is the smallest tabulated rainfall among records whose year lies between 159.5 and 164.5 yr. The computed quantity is 2.8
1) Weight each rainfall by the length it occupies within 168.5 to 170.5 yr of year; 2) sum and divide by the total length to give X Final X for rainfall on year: 3.74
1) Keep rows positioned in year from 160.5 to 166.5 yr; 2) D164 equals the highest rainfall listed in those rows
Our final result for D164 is 3.12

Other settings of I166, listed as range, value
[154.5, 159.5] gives 3.14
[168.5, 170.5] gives 3.64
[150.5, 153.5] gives 5.37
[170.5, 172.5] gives 4.07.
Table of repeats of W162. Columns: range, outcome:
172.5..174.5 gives 4.6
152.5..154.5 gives 4.9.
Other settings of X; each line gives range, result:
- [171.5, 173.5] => 4.48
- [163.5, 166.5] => 2.99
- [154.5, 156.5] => 4.31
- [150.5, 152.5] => 6.05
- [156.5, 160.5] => 3.32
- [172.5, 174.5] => 4.71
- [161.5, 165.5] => 2.86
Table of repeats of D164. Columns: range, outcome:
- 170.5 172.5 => 4.36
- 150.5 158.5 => 6.26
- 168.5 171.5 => 4.07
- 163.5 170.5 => 3.84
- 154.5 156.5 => 4.53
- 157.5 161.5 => 3.42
